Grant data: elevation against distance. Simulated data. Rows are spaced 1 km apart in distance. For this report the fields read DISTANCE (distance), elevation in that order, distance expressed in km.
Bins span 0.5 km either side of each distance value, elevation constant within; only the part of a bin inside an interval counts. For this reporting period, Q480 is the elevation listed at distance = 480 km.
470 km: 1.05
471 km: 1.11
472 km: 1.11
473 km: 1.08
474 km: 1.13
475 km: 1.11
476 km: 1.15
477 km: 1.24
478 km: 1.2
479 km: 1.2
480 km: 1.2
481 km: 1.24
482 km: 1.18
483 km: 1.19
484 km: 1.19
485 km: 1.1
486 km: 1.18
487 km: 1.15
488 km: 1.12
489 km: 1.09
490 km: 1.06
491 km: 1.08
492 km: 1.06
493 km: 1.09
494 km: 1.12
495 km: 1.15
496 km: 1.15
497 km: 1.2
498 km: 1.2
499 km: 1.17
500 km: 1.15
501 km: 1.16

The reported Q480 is 1.2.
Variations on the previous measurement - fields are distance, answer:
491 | 1.08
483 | 1.19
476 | 1.15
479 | 1.2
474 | 1.13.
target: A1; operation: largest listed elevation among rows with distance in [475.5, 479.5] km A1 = 1.24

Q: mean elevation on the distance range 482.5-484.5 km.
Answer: 1.19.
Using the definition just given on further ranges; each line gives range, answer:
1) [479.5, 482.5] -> 1.21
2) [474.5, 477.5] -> 1.17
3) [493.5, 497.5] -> 1.15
